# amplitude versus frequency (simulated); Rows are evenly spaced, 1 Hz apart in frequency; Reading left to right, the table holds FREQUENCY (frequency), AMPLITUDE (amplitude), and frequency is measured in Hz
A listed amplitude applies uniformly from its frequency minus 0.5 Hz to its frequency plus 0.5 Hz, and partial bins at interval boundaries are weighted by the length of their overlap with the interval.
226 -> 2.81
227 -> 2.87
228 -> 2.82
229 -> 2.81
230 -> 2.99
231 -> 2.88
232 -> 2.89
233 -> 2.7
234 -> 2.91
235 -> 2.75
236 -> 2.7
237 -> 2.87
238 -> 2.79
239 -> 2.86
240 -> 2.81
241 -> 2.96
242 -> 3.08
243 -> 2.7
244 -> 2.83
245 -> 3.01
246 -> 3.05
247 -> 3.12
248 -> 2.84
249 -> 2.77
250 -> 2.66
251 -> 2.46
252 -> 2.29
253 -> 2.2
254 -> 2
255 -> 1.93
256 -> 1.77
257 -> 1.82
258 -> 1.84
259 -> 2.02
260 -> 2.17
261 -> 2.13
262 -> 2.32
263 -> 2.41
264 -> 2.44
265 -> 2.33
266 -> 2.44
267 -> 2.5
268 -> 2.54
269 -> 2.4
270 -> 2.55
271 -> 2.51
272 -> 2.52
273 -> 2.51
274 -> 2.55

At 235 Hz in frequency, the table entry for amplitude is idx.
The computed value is 2.75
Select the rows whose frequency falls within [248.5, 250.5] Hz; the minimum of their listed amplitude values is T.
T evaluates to 2.66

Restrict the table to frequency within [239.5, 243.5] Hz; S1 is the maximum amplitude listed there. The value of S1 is 3.08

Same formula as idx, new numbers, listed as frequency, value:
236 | 2.7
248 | 2.84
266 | 2.44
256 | 1.77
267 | 2.5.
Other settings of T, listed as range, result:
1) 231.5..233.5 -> 2.7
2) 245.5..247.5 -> 3.05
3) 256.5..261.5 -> 1.82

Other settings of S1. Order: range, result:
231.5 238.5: 2.91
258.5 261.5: 2.17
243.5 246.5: 3.05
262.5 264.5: 2.44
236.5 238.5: 2.87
